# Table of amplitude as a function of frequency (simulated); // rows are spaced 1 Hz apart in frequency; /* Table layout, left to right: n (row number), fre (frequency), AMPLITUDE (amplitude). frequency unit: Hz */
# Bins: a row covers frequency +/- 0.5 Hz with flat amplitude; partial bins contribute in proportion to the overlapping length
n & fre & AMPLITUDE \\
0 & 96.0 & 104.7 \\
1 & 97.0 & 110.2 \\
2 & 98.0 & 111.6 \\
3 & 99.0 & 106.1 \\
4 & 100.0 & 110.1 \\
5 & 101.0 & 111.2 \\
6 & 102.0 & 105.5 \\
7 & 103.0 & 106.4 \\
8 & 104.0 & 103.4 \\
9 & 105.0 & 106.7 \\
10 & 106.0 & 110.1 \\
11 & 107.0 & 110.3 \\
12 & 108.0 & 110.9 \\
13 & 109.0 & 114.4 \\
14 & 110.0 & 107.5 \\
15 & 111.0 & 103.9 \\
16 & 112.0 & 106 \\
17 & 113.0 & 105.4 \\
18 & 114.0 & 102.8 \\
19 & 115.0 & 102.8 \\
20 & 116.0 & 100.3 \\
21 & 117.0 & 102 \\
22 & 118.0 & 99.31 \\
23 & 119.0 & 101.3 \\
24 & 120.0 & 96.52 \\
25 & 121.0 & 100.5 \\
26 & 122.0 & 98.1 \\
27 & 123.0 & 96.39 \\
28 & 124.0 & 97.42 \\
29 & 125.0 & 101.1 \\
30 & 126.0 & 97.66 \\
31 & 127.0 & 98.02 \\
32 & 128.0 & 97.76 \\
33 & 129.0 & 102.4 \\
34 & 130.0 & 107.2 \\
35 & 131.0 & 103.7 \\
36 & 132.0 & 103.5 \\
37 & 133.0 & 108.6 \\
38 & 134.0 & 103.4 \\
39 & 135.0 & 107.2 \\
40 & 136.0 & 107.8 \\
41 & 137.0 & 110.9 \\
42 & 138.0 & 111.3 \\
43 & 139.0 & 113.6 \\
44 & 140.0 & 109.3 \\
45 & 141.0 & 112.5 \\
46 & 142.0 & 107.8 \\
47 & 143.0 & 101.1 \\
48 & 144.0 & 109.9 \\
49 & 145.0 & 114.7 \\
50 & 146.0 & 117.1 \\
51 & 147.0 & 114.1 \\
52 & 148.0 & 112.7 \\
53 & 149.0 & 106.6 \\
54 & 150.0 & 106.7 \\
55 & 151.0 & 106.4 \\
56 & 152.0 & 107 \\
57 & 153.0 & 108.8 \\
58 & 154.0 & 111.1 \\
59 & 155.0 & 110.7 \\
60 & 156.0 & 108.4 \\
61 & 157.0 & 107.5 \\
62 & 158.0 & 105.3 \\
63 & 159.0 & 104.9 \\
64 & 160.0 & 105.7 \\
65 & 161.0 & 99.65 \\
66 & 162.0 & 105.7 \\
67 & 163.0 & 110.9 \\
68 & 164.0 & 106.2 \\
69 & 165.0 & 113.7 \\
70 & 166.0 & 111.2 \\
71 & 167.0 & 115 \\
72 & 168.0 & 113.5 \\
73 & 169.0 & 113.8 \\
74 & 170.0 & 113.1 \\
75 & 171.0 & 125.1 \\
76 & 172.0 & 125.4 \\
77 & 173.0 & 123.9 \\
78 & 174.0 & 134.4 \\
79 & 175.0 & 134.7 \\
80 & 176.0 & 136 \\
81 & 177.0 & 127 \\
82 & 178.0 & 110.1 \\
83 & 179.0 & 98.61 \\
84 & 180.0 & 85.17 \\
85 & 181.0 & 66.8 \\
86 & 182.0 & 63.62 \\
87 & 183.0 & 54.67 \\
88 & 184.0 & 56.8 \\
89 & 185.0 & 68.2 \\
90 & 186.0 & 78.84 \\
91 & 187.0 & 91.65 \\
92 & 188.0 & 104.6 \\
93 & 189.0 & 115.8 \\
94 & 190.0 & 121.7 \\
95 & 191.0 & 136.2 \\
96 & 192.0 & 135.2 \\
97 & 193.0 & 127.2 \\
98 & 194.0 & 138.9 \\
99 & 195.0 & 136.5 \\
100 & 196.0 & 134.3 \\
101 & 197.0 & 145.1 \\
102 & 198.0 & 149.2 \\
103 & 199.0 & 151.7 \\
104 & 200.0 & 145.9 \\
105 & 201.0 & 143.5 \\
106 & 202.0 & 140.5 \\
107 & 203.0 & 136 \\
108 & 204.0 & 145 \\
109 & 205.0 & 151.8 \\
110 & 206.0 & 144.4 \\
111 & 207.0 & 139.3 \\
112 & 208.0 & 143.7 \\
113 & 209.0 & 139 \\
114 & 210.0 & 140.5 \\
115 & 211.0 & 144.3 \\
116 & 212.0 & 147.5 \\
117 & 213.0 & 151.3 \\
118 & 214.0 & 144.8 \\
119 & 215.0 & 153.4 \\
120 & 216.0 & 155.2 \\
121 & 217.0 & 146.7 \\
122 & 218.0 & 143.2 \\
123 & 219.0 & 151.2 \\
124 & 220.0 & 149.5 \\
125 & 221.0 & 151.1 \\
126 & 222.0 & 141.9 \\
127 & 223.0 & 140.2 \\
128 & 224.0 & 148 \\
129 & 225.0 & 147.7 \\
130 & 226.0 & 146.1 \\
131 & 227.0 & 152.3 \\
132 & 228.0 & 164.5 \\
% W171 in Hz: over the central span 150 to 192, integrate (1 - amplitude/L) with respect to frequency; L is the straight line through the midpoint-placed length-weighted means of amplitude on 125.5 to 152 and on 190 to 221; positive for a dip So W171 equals 6.1 Hz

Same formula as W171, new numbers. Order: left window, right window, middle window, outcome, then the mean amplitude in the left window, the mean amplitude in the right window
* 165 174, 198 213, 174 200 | 3.86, 118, 144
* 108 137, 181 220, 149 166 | 1.04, 103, 129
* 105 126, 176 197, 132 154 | -1.18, 103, 104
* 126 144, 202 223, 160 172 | 0.99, 106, 146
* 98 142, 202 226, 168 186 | 3.81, 105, 146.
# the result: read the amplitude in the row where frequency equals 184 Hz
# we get 56.8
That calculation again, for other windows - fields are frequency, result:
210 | 140.5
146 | 117.1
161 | 99.65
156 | 108.4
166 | 111.2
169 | 113.8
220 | 149.5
